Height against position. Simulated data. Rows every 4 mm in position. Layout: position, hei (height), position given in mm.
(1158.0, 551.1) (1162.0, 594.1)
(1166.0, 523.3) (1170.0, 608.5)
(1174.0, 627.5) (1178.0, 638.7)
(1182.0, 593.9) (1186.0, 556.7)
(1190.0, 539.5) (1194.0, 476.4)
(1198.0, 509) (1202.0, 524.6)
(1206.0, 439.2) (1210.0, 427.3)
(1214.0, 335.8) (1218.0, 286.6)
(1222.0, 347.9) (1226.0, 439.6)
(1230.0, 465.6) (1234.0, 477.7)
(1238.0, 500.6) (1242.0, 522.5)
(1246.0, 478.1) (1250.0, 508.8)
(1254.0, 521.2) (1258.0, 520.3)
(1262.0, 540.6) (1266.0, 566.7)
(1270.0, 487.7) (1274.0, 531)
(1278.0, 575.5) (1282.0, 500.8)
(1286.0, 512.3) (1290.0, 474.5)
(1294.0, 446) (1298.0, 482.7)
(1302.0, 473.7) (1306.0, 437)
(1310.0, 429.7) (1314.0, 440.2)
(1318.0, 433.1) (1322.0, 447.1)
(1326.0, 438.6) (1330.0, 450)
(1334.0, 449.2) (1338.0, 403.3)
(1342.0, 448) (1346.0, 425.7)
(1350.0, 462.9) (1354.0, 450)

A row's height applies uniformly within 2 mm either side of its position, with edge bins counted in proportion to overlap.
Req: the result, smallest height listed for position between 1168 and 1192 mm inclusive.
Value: 539.5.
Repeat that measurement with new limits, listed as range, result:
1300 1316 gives 429.7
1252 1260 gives 520.3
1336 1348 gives 403.3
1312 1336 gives 433.1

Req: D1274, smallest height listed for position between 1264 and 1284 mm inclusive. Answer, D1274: 487.7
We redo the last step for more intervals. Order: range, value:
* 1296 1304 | 473.7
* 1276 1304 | 446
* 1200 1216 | 335.8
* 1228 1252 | 465.6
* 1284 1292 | 474.5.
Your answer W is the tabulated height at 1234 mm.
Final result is 477.7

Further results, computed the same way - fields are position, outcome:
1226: 439.6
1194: 476.4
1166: 523.3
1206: 439.2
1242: 522.5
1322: 447.1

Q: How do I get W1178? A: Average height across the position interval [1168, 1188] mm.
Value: 605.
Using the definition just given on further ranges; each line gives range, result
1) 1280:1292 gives 496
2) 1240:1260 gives 510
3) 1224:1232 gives 453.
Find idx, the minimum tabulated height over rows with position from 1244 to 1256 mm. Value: 478.1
